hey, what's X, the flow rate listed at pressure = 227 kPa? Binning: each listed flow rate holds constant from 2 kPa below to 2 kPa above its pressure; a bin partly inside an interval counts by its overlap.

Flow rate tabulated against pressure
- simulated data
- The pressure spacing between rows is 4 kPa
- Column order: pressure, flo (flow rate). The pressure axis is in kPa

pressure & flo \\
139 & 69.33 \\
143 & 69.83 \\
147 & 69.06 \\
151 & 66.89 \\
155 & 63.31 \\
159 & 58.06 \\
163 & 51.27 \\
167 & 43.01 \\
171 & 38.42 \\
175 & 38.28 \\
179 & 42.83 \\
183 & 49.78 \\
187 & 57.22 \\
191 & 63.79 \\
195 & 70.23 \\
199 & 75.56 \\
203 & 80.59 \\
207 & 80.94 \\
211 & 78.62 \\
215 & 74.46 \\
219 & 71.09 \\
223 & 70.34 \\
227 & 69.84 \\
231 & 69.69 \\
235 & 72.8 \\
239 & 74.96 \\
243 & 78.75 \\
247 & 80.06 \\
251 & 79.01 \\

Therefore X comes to 69.84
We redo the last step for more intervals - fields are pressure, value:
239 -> 74.96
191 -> 63.79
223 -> 70.34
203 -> 80.59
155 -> 63.31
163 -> 51.27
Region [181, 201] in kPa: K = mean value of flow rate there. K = 63.3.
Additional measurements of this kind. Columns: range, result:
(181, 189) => 53.5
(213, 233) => 71.1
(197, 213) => 78.9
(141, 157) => 67.3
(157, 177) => 45.8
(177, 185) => 46.3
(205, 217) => 78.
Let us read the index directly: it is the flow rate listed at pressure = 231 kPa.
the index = 69.69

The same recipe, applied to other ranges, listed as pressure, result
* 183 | 49.78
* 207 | 80.94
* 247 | 80.06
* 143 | 69.83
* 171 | 38.42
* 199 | 75.56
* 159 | 58.06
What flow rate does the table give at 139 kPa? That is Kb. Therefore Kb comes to 69.33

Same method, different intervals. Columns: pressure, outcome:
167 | 43.01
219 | 71.09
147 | 69.06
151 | 66.89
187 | 57.22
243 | 78.75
